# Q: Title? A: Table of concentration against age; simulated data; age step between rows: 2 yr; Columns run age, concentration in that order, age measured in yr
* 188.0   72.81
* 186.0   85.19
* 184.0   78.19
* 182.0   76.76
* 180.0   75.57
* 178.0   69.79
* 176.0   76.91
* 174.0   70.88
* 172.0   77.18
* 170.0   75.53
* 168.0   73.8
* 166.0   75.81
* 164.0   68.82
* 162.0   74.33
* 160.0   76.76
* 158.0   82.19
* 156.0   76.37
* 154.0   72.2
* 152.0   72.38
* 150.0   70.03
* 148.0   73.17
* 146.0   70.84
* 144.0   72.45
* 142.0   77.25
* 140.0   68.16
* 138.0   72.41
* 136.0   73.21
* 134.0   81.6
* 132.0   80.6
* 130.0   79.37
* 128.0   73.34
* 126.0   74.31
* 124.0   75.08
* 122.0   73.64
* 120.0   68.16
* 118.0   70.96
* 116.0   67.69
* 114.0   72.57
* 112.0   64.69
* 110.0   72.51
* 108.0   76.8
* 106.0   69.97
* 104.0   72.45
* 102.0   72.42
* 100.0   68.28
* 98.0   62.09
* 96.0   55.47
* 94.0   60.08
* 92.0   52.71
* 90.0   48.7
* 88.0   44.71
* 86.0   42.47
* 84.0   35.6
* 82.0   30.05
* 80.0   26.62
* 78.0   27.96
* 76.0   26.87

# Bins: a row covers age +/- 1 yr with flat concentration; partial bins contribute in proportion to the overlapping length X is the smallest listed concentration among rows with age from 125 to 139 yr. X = 72.41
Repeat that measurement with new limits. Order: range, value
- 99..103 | 68.28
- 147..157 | 70.03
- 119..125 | 68.16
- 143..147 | 70.84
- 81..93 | 30.05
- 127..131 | 73.34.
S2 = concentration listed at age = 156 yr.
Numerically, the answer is 76.37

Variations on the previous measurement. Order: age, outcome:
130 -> 79.37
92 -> 52.71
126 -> 74.31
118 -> 70.96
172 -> 77.18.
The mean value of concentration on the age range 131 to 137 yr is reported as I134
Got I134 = 78.5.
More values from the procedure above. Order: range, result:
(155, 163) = 77.4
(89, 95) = 53.8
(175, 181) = 74.1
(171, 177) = 75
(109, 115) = 69.9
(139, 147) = 72.2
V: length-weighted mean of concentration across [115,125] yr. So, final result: 71.1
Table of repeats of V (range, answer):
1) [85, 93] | 47.1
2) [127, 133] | 77.8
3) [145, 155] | 71.7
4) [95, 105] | 66.1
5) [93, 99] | 59.2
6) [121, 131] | 75.1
